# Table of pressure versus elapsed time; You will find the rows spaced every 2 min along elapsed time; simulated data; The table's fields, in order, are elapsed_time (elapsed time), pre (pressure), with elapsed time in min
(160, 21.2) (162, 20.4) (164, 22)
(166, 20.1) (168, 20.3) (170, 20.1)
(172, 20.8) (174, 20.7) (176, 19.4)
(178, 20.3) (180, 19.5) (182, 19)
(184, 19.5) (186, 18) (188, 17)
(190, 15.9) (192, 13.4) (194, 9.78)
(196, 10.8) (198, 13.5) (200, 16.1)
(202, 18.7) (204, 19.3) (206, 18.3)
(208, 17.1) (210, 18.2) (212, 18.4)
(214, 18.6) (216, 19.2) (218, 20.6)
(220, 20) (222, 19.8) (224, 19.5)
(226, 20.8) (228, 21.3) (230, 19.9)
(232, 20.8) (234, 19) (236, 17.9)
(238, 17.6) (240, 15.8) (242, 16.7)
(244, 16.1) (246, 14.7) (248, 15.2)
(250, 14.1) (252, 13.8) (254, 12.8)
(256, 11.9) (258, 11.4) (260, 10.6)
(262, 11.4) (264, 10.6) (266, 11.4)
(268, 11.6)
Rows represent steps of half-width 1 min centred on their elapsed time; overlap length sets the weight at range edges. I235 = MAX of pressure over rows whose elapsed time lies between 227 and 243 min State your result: 21.3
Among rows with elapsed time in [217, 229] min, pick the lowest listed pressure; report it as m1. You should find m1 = 19.5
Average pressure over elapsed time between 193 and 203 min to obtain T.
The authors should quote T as 13.8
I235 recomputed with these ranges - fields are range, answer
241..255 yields 16.7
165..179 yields 20.8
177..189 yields 20.3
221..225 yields 19.8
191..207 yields 19.3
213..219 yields 20.6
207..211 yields 18.2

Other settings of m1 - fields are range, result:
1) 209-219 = 18.2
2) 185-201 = 9.78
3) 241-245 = 16.1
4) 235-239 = 17.6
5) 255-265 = 10.6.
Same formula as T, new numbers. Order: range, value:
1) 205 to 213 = 18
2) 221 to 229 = 20.3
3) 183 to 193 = 16.8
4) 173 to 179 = 20.1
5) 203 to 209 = 18.2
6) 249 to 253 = 13.9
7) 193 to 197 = 10.3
